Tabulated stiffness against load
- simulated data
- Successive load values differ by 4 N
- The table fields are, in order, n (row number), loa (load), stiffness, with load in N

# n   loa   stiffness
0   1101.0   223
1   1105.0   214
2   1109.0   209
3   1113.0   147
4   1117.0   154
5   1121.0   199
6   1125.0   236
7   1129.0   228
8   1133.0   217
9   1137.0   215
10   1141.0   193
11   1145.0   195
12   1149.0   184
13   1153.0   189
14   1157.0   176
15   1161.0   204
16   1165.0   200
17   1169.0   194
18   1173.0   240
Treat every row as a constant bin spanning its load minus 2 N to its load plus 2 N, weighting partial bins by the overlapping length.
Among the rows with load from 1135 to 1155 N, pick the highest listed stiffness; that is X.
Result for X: 215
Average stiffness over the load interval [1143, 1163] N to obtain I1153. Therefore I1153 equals 190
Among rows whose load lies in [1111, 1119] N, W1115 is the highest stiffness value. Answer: 154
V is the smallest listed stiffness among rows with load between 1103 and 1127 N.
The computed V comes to 147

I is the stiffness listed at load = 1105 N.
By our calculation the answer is 214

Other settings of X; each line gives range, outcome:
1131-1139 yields 217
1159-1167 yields 204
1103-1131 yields 236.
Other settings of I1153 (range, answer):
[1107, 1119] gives 170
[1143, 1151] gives 190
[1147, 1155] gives 186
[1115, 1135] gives 207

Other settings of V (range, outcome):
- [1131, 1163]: 176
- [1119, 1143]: 193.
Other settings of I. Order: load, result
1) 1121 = 199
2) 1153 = 189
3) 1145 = 195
